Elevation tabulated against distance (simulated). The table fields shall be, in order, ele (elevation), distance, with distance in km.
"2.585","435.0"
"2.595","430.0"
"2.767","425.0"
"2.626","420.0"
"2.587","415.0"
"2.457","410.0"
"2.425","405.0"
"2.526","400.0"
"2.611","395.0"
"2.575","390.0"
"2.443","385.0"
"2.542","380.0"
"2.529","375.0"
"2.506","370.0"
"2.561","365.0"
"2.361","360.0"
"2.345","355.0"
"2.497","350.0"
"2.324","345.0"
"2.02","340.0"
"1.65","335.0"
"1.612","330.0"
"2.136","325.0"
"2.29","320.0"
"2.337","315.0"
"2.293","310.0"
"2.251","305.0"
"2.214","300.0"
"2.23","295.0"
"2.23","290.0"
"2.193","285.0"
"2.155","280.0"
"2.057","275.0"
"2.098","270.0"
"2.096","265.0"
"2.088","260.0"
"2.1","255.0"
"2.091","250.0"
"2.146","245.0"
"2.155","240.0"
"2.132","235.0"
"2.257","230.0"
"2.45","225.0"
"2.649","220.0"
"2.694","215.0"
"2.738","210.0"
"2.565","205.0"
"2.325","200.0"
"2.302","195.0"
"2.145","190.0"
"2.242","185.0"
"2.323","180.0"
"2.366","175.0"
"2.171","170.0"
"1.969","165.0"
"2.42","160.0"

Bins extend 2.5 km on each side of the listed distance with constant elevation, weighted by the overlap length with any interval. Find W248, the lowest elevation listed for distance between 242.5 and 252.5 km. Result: 2.091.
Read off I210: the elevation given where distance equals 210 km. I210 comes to 2.738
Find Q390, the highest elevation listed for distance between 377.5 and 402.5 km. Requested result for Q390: 2.611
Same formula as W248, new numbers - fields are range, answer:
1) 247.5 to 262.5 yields 2.088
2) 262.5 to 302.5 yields 2.057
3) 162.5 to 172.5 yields 1.969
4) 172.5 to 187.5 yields 2.242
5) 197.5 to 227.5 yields 2.325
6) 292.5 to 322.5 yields 2.214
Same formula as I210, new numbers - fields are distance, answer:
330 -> 1.612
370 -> 2.506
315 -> 2.337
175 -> 2.366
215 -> 2.694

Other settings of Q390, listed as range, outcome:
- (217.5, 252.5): 2.649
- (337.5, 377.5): 2.561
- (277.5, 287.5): 2.193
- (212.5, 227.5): 2.694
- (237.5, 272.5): 2.155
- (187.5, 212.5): 2.738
